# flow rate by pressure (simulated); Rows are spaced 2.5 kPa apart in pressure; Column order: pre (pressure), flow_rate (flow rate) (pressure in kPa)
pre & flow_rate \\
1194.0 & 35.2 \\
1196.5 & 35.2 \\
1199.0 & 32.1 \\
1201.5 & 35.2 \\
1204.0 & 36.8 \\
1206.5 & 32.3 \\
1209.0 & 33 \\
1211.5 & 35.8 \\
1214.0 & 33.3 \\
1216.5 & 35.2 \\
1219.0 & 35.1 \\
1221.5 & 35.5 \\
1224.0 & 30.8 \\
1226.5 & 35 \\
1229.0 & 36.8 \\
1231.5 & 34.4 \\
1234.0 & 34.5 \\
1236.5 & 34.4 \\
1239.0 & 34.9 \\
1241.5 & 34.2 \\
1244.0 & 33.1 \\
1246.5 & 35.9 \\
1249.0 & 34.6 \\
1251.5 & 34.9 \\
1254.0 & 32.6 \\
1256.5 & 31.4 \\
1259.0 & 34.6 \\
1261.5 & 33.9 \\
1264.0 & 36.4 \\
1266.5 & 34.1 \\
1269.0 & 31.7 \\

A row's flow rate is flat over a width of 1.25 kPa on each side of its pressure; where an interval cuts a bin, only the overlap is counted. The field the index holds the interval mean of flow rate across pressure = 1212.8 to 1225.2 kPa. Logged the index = 34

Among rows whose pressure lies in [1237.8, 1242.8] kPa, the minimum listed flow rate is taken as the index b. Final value 34.2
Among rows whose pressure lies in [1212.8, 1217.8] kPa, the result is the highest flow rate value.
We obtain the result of 35.2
